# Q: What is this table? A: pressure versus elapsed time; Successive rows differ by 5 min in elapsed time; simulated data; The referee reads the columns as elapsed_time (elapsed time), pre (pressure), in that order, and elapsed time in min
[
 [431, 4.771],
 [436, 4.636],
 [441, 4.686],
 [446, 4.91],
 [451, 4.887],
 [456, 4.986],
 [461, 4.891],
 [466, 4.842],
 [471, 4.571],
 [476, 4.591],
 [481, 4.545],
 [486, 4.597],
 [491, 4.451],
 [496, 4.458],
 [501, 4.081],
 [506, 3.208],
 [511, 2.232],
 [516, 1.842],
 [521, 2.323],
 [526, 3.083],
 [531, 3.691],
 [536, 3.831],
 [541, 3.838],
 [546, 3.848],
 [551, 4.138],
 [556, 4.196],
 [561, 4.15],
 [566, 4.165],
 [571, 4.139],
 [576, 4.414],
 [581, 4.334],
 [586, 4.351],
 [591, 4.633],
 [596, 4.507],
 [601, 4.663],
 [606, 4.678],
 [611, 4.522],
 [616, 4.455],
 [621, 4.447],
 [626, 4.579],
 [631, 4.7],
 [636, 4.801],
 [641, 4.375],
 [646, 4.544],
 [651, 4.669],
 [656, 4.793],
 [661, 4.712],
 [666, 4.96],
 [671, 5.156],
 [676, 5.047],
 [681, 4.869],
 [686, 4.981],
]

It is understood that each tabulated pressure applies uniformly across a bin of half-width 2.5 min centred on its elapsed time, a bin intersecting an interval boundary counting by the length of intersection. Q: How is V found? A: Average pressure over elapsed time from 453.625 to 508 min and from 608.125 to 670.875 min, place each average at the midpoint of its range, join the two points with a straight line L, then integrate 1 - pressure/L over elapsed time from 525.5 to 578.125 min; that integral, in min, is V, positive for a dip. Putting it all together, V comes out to 6.6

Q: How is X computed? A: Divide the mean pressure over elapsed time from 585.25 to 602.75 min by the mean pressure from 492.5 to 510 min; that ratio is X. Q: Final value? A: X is 1.2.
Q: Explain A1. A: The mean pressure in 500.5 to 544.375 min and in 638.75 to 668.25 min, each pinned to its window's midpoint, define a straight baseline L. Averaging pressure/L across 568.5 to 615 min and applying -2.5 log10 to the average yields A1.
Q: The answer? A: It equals -0.14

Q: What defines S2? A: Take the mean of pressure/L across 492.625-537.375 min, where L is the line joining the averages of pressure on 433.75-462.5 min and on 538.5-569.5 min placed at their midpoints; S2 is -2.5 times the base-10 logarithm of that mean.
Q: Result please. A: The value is 0.332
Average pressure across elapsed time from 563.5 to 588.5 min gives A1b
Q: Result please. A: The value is 4.28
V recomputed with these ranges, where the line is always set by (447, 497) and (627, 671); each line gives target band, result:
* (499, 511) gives 3.49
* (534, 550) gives 2.85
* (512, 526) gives 7.22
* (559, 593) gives 2.87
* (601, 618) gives 0.51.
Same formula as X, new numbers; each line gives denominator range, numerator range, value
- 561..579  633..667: 1.11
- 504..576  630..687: 1.37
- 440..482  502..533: 0.58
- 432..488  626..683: 1.01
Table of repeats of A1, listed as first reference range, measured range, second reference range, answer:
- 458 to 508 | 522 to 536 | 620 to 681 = 0.33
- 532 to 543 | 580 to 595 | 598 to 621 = -0.03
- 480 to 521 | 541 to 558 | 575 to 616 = 0.01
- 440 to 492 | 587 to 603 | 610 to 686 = 0.03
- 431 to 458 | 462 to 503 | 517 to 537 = -0.13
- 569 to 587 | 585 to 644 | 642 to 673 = -0.01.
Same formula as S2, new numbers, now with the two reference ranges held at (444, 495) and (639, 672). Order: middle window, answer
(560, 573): 0.14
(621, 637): 0.02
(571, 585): 0.09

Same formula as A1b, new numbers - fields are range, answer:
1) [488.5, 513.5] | 3.69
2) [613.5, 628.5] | 4.49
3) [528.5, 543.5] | 3.79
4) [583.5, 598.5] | 4.5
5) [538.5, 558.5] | 4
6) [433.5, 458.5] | 4.82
